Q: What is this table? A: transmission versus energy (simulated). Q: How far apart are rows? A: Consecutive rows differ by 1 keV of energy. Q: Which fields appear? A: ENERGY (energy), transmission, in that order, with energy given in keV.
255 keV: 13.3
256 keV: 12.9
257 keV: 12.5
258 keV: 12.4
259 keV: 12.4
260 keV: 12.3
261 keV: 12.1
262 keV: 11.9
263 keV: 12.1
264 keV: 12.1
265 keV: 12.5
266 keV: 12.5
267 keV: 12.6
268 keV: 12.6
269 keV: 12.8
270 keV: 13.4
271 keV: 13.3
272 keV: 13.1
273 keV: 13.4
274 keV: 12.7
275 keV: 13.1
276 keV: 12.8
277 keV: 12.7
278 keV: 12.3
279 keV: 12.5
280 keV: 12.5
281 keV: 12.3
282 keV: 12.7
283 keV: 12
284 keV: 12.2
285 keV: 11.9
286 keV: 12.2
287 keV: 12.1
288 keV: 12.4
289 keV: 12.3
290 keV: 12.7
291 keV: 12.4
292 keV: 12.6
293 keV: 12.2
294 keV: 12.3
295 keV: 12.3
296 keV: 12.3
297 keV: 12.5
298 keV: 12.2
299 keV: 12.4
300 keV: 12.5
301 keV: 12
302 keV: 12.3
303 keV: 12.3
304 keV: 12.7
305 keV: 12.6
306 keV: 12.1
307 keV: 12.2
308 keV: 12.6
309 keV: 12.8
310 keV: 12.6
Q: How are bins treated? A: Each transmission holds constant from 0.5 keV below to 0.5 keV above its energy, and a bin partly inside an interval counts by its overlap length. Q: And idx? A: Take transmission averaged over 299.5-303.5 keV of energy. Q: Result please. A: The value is 12.3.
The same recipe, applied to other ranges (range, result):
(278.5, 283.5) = 12.4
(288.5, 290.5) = 12.5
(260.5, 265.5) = 12.1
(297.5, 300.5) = 12.4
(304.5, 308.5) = 12.4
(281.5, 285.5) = 12.2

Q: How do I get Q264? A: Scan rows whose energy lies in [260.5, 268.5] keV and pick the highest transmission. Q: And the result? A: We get 12.6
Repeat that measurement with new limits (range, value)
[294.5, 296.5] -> 12.3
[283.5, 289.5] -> 12.4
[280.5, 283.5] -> 12.7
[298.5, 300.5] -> 12.5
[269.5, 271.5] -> 13.4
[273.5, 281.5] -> 13.1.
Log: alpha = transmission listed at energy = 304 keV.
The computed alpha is 12.7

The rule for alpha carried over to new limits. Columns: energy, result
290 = 12.7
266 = 12.5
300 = 12.5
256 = 12.9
